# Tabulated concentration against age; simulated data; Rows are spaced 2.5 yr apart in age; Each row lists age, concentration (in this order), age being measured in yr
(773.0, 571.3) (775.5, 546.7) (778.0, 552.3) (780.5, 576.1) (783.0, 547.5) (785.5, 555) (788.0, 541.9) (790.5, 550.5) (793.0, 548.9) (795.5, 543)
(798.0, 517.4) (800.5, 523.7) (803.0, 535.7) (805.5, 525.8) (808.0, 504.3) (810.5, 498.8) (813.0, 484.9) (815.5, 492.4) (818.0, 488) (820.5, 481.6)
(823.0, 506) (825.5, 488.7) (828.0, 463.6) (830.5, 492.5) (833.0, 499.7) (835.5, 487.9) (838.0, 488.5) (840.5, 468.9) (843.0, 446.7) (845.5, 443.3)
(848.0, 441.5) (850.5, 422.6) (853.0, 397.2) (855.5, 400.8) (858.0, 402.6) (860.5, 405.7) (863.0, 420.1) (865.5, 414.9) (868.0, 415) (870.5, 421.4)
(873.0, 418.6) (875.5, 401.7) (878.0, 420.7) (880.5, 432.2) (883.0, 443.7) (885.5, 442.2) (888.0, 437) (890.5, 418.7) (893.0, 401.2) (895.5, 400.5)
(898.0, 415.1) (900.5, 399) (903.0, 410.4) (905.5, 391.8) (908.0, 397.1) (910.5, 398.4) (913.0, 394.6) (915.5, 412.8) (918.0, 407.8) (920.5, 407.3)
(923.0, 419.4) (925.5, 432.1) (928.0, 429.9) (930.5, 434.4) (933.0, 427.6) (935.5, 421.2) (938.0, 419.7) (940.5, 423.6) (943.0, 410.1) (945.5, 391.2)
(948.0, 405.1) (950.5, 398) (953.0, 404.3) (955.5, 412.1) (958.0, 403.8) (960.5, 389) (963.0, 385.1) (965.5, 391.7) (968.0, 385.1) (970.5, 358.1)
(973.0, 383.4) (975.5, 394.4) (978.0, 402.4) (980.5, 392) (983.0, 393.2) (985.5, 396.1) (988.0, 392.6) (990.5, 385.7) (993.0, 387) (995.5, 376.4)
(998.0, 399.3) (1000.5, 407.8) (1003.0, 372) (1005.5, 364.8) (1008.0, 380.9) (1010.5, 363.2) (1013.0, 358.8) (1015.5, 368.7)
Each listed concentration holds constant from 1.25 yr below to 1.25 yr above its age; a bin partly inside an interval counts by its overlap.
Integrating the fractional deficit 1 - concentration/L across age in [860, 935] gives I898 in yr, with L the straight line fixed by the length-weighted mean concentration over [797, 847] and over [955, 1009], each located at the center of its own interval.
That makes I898 4.5 yr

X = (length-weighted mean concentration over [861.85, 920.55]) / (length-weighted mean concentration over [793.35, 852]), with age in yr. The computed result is 0.8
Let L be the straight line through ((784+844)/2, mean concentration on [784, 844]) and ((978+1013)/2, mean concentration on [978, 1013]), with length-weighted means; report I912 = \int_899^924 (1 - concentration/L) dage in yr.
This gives 2.1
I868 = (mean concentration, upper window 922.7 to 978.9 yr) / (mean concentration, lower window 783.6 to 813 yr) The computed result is 0.8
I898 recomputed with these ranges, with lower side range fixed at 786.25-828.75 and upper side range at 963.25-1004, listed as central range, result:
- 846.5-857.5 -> 1.5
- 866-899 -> 2.8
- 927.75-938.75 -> -0.1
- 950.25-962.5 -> 0.2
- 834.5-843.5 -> 0.3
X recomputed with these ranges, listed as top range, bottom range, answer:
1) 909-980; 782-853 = 0.81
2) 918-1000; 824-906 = 0.93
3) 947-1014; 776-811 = 0.72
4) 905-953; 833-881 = 0.96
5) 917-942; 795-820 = 0.83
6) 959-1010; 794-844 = 0.78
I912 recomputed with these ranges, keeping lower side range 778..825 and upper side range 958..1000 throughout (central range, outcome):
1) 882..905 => 1.85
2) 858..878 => 2.52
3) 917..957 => 0.53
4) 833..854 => 1.66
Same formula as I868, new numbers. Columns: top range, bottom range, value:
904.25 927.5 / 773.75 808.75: 0.75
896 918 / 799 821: 0.80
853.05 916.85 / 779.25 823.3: 0.79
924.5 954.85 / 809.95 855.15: 0.89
